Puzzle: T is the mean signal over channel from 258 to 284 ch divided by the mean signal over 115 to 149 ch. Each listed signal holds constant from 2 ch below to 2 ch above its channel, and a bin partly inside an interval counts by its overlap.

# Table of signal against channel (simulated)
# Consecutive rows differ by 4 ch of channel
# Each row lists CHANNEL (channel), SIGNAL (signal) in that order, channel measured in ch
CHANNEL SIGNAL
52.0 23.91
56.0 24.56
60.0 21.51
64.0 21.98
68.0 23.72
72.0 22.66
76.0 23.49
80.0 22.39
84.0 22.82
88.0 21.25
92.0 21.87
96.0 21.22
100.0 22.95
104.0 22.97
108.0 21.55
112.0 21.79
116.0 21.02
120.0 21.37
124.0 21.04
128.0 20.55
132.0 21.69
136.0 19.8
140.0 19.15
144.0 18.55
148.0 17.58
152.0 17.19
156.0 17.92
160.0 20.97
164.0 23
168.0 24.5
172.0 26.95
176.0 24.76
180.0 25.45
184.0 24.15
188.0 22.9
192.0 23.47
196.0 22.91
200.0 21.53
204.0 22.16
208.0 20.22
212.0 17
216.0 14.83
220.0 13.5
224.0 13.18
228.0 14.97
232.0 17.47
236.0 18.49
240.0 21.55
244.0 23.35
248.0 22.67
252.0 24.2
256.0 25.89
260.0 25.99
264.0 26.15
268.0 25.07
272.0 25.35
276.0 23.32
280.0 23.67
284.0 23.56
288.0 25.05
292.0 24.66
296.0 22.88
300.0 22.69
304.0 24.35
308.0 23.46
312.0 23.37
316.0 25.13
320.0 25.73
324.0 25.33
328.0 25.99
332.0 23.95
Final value 1.2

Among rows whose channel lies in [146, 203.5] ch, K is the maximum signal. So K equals 26.95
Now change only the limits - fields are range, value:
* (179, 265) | 26.15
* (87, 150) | 22.97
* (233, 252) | 24.2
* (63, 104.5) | 23.72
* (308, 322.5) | 25.73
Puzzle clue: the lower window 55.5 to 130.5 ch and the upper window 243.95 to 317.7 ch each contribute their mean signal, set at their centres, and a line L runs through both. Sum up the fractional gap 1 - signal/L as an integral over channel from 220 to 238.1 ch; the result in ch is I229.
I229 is 6.0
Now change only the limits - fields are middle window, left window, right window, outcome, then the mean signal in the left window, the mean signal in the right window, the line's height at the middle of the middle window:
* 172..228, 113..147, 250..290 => 4.9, 20.4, 24.8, 22.6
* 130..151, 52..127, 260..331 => 3.3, 22.3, 24.5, 22.8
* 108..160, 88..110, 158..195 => 6.7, 22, 24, 22.9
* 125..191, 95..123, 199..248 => -4.4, 21.8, 18.3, 20.3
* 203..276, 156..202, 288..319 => 9.2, 23.4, 23.9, 23.7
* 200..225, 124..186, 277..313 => 5.6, 21.5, 23.7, 22.4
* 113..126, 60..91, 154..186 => 1.0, 22.5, 23.5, 23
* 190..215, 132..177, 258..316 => 1.3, 20.9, 24.3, 22.1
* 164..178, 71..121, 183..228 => -3.4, 22.1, 19.3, 20.2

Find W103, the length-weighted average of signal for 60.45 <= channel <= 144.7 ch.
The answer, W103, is 21.7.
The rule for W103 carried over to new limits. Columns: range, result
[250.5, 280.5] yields 25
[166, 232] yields 20.7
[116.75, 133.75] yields 21.1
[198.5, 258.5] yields 19.4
